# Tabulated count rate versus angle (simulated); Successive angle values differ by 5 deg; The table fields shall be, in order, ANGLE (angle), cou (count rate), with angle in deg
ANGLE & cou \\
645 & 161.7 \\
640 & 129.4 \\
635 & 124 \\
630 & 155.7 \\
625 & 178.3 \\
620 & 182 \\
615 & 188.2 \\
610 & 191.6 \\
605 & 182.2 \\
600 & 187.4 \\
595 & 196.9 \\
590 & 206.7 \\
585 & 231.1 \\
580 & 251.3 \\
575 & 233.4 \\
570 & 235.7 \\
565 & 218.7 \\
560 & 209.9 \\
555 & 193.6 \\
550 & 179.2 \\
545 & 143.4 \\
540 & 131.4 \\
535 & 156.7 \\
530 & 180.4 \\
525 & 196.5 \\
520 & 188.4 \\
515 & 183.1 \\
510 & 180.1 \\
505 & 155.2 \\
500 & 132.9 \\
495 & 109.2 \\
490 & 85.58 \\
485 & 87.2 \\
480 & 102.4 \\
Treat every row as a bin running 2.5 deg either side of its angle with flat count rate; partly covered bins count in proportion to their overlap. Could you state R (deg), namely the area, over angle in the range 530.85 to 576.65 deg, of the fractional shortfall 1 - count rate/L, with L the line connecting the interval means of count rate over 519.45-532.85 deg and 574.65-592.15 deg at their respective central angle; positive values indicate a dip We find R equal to 4.7 deg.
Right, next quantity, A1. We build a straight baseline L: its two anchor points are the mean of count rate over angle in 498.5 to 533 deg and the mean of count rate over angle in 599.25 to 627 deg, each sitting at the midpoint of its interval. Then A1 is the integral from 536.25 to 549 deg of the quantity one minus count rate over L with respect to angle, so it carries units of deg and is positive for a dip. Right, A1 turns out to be 2.4 deg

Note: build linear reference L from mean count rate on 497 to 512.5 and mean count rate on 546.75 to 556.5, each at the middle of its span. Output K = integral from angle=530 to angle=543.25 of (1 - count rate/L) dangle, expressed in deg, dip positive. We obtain 1.7 deg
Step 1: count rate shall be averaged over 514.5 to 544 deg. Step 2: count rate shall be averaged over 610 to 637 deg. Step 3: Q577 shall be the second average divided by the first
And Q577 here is 0.99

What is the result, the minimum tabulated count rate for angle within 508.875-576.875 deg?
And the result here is 131.4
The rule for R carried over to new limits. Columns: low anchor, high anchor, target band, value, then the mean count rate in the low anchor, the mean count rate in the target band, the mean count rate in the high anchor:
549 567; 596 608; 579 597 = -2.65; 202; 220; 187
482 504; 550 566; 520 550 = 0.14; 107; 165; 202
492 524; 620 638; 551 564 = -3.58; 159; 201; 156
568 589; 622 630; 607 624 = -0.08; 236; 186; 171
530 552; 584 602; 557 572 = -3.61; 155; 220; 204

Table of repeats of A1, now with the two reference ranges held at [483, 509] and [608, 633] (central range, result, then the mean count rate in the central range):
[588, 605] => -2.9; 195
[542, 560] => -3.9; 176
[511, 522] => -4.9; 185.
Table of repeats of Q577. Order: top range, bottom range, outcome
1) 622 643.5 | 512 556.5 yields 0.86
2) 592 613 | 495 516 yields 1.23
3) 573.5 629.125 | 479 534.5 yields 1.36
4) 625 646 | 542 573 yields 0.74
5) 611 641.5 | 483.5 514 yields 1.26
